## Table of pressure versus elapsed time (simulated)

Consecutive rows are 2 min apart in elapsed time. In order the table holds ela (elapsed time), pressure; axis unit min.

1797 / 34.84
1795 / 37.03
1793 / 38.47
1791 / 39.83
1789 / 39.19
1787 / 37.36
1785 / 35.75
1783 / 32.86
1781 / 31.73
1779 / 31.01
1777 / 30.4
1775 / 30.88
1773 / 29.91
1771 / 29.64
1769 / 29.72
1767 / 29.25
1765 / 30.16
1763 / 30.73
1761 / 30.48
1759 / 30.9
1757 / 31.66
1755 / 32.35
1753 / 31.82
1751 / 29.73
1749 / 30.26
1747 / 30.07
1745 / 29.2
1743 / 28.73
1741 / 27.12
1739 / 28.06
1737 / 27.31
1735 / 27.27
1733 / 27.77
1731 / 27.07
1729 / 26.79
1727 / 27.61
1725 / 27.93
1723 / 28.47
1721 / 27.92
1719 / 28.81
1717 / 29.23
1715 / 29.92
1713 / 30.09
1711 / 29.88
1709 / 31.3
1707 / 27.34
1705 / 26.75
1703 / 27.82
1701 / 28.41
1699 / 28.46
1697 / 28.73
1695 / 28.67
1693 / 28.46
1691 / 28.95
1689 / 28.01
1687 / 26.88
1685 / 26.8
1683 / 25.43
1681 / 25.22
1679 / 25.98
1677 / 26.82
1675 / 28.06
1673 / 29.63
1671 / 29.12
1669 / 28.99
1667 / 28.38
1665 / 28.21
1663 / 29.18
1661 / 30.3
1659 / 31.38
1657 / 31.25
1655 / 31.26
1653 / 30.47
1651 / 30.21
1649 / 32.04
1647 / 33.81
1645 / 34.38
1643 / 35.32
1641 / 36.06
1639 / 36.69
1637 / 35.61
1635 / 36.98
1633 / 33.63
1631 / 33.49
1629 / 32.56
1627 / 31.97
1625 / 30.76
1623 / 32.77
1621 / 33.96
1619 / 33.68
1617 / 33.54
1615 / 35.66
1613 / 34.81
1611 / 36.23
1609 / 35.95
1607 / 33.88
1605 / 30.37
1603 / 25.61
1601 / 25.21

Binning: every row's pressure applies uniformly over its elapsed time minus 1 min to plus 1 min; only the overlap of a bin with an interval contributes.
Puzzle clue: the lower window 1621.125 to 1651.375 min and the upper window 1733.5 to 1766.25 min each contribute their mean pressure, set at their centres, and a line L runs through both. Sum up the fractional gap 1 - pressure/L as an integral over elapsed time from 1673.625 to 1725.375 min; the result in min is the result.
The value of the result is 5.6 min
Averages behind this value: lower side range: 33.8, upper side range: 29.7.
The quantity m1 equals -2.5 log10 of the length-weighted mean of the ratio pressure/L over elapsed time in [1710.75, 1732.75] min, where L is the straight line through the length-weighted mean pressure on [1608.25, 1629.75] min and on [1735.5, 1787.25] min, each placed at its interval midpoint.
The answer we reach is 0.11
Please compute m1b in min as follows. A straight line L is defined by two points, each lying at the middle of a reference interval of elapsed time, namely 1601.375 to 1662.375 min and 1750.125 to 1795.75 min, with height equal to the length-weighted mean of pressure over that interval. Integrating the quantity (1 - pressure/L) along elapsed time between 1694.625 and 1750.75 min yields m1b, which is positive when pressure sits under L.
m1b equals 7.4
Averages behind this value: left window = 33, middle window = 28.5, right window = 32.6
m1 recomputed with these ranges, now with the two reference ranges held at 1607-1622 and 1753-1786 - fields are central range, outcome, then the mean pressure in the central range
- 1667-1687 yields 0.21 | 27.4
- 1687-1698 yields 0.16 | 28.4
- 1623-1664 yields 0.04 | 32.9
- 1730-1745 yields 0.15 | 27.7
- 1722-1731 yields 0.16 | 27.6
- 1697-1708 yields 0.17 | 27.8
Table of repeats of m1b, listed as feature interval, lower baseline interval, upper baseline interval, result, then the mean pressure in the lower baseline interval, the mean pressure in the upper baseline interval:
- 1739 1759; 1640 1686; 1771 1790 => 1.3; 29.9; 33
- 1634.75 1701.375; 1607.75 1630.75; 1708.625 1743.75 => 2.8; 33.8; 28.4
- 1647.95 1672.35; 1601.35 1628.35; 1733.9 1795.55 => 1.8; 32.8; 31.5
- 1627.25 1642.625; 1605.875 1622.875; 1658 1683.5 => -1.2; 34.6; 28.3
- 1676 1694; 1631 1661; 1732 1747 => 2.4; 33.4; 28.1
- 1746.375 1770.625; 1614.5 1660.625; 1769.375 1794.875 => 2.3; 33.3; 33.9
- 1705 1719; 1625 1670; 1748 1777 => 0.9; 32.3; 30.5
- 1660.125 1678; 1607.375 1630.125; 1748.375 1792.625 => 2.4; 33.8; 32.2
